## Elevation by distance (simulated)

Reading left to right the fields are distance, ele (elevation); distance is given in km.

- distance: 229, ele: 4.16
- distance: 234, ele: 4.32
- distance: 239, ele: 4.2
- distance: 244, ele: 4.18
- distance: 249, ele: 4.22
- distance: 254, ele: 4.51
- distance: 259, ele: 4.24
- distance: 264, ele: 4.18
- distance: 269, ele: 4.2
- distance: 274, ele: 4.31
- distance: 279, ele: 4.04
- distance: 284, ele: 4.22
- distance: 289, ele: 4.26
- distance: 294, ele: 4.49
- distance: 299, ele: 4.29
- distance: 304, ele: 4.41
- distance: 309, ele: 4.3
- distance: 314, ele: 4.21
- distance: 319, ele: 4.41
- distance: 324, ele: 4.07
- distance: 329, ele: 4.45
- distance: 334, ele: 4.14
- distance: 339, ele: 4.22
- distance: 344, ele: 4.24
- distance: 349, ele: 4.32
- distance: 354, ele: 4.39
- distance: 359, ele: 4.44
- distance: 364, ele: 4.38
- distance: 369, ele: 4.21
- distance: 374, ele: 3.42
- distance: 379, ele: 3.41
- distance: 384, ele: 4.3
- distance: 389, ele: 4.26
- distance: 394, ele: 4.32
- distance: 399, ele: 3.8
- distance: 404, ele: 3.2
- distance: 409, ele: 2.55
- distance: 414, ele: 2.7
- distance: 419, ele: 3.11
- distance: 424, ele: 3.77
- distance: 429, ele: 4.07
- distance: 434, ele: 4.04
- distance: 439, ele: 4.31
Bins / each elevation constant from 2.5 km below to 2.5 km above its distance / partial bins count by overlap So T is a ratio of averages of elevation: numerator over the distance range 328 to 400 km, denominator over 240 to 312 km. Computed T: 0.97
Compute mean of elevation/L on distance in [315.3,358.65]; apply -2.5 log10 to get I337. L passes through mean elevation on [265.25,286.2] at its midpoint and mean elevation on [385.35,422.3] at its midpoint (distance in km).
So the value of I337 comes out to -0.12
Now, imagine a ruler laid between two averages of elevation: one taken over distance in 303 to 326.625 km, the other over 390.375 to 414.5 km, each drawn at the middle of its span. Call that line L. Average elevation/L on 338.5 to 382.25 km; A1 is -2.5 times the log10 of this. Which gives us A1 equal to -0.08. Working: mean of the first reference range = 4.27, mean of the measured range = 4.11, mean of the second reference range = 3.41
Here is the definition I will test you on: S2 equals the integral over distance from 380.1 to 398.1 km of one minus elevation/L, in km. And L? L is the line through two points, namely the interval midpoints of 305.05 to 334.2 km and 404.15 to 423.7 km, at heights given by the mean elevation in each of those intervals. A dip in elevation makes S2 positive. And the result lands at -4.8 km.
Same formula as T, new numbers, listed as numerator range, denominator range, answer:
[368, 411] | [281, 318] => 0.86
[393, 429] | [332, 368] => 0.78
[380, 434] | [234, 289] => 0.86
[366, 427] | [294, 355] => 0.84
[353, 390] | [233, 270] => 0.96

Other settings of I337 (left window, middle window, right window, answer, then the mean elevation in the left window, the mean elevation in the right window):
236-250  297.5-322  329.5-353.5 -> -0.02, 4.2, 4.26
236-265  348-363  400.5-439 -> -0.17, 4.26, 3.42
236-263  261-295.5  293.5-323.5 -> 0.01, 4.27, 4.32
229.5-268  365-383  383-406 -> 0.06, 4.26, 3.97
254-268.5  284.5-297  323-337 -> -0.02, 4.26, 4.24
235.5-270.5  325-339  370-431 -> -0.10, 4.25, 3.59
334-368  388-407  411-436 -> -0.01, 4.31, 3.51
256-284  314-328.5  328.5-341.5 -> -0.01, 4.2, 4.24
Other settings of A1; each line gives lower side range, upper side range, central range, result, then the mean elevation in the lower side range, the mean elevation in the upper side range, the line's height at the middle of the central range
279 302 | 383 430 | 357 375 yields -0.09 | 4.29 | 3.57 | 3.82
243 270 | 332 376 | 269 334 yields -0.01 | 4.26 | 4.2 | 4.24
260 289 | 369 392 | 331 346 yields -0.05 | 4.2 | 3.9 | 4.02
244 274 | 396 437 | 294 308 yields -0.08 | 4.27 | 3.43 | 4.04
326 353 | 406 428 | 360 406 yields -0.09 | 4.28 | 3.11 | 3.62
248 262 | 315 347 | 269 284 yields 0.03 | 4.33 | 4.25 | 4.31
